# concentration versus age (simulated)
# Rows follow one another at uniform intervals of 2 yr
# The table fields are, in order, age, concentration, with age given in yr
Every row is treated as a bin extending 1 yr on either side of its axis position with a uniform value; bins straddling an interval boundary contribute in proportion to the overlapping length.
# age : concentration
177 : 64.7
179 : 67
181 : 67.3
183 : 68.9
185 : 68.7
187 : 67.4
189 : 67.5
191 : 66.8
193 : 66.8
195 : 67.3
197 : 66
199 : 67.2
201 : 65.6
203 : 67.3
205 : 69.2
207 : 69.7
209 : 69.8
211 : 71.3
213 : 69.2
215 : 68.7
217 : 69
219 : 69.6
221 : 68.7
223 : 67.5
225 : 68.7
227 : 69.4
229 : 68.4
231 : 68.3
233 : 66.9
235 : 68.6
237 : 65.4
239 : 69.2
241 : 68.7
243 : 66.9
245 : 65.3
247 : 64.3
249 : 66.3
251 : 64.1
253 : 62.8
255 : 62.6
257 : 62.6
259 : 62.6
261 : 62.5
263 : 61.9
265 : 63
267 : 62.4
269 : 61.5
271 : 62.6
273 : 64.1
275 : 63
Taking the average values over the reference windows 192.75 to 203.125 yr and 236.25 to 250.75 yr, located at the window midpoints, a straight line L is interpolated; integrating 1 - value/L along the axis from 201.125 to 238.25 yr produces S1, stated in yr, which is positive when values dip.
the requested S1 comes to -1.13 yr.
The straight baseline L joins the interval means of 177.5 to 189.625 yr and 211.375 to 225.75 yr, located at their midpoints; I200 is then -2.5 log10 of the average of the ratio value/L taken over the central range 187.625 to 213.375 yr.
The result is 0.01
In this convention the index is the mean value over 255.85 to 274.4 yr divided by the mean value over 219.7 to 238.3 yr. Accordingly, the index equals 0.92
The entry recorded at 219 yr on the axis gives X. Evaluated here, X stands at 69.6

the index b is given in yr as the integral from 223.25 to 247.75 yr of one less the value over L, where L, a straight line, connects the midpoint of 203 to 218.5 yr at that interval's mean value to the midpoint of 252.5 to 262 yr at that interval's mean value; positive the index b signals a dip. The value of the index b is -0.7 yr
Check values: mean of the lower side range 69.4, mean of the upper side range 62.6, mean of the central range 67.5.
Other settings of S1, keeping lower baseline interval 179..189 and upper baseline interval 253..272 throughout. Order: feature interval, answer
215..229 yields -0.8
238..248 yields -0.5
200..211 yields -0.4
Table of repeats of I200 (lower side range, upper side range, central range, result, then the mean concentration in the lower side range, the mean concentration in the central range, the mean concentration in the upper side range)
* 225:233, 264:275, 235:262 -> 0.01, 68.5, 65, 62.7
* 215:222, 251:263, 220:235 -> -0.01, 69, 68.3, 62.7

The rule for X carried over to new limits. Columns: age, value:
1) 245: 65.3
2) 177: 64.7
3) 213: 69.2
